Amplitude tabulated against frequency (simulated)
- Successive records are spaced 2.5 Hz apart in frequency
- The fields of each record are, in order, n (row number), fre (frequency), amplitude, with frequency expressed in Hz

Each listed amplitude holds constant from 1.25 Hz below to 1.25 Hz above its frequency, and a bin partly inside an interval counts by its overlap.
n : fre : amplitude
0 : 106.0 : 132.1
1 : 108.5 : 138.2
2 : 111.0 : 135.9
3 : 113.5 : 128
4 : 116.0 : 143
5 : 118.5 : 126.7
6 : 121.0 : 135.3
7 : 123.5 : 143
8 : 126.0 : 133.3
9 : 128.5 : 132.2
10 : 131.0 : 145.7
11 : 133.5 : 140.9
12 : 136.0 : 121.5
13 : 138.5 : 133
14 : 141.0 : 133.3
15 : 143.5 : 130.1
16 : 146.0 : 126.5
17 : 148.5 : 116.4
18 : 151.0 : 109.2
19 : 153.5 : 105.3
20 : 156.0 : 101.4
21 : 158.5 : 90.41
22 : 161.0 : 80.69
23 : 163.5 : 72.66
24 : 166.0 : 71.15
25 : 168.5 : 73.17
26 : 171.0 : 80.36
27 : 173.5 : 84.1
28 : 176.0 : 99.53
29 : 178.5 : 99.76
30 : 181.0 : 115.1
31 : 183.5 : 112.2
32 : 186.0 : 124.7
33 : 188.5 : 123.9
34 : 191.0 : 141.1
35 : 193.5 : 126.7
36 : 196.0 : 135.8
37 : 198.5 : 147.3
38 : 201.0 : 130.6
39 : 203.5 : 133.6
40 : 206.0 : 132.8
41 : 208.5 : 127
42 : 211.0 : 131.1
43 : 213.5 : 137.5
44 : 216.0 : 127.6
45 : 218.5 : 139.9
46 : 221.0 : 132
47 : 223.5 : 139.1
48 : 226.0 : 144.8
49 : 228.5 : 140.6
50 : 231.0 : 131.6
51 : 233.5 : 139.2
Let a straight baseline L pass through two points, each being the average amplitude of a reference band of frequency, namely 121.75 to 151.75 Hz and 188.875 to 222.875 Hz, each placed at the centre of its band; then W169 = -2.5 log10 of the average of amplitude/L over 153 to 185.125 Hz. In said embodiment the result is 0.40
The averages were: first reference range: 131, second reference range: 134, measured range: 91.3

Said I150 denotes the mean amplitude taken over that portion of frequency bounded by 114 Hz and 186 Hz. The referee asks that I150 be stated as 113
